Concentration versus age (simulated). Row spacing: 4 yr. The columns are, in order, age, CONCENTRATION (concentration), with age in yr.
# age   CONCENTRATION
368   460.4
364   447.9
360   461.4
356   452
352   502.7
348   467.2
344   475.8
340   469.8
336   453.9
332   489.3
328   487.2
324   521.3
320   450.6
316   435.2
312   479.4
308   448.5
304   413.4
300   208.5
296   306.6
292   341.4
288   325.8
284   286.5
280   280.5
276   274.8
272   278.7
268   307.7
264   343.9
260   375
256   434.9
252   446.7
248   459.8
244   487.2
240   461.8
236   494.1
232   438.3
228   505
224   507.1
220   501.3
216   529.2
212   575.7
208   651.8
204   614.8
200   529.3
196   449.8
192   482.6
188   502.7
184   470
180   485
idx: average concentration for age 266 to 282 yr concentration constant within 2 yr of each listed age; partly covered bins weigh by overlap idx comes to 285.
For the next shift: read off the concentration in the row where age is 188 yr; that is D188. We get 502.7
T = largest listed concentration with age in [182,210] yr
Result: 651.8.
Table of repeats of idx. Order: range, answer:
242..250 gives 474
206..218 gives 586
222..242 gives 481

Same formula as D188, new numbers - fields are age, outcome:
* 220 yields 501.3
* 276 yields 274.8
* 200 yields 529.3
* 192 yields 482.6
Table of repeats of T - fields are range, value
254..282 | 434.9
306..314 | 479.4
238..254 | 487.2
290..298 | 341.4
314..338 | 521.3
